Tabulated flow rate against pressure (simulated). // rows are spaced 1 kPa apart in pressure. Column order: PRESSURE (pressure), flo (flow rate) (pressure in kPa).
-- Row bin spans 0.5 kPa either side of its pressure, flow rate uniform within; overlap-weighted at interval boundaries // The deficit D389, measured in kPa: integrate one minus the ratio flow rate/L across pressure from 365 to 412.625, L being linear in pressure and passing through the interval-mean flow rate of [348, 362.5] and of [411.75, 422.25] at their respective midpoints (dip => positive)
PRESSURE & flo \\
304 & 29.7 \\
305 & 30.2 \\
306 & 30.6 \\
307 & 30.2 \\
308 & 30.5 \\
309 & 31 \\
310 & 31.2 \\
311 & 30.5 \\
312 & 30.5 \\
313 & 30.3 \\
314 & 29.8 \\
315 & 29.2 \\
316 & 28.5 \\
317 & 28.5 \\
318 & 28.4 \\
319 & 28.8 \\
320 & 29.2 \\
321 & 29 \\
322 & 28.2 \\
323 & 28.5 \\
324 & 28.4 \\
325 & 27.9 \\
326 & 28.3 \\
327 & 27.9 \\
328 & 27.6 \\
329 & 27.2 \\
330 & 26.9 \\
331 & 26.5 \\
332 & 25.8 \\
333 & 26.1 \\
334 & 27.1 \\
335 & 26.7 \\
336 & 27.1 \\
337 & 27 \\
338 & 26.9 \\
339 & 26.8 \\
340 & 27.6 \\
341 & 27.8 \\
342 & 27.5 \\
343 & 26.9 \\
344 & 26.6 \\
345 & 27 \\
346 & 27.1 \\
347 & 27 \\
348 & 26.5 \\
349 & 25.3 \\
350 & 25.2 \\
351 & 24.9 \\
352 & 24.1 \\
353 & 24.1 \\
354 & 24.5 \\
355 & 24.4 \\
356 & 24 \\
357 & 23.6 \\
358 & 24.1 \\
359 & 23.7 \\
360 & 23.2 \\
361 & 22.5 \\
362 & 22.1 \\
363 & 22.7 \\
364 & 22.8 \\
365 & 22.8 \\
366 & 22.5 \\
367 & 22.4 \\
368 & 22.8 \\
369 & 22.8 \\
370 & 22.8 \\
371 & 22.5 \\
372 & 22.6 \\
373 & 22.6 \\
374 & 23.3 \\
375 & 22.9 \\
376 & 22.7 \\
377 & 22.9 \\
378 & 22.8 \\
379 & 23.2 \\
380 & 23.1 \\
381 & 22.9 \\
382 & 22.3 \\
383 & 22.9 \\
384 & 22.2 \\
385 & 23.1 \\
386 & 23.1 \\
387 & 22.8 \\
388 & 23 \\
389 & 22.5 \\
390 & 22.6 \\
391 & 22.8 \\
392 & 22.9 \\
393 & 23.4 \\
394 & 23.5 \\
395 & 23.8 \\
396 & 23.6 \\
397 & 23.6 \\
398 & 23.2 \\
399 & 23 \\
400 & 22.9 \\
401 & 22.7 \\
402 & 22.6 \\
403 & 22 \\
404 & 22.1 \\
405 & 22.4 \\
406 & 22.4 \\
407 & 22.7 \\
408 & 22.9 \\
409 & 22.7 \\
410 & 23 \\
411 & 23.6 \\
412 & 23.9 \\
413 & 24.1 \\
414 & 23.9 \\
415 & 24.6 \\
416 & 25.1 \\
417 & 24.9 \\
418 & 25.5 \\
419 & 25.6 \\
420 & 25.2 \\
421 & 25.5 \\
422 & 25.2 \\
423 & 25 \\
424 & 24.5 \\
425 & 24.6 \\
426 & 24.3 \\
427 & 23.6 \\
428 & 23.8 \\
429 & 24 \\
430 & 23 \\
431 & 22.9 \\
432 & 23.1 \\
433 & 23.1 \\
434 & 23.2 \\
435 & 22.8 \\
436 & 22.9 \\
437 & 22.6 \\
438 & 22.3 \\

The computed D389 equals 3.2 kPa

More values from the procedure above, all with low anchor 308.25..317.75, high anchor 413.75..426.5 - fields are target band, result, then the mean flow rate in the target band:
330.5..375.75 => 5.3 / 24.8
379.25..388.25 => 1.3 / 22.8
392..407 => 1.7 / 22.9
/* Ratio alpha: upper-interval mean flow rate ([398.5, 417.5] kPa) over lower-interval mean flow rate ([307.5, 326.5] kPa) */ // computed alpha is 0.8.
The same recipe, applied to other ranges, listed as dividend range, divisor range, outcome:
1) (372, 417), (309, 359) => 0.85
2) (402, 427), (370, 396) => 1.05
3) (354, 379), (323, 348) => 0.85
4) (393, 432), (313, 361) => 0.89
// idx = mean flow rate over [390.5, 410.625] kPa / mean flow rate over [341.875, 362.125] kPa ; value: 0.92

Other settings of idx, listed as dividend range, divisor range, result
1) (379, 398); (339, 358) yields 0.89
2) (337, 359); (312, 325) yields 0.89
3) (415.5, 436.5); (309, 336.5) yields 0.85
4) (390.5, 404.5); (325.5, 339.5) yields 0.85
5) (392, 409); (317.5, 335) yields 0.83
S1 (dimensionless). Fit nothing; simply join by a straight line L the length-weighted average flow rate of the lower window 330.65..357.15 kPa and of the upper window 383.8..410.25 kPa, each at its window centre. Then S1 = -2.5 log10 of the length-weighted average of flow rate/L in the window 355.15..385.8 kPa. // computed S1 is 0.072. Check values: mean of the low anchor 26.1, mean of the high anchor 22.9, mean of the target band 22.9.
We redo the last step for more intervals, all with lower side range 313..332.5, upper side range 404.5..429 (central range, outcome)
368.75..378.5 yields 0.143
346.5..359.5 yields 0.091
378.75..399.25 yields 0.103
